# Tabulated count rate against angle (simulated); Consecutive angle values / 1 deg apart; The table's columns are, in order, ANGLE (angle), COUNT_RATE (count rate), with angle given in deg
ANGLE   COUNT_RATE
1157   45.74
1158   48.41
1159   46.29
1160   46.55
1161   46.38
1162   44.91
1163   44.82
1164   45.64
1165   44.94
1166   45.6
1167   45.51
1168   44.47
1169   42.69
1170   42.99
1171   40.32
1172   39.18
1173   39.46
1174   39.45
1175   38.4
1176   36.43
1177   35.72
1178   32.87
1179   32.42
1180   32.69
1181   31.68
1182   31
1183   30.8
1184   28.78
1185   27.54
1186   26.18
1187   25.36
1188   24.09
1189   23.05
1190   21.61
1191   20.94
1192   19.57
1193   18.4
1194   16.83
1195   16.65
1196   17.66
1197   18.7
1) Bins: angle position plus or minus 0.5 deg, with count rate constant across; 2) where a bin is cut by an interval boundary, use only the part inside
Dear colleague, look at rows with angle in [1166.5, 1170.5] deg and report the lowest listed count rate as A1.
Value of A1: 42.69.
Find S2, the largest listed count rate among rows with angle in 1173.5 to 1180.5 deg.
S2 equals 39.45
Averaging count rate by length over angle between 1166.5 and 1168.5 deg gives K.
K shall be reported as 45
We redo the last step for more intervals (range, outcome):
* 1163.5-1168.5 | 45.2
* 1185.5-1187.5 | 25.8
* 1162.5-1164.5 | 45.2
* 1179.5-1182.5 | 31.8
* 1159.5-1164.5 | 45.7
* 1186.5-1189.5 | 24.2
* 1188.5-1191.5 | 21.9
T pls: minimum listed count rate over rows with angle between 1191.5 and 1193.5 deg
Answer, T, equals 18.4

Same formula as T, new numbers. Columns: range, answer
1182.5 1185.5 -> 27.54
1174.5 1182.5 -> 31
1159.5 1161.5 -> 46.38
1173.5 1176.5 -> 36.43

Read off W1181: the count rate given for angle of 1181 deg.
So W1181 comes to 31.68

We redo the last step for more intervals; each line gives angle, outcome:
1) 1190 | 21.61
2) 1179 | 32.42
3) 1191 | 20.94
